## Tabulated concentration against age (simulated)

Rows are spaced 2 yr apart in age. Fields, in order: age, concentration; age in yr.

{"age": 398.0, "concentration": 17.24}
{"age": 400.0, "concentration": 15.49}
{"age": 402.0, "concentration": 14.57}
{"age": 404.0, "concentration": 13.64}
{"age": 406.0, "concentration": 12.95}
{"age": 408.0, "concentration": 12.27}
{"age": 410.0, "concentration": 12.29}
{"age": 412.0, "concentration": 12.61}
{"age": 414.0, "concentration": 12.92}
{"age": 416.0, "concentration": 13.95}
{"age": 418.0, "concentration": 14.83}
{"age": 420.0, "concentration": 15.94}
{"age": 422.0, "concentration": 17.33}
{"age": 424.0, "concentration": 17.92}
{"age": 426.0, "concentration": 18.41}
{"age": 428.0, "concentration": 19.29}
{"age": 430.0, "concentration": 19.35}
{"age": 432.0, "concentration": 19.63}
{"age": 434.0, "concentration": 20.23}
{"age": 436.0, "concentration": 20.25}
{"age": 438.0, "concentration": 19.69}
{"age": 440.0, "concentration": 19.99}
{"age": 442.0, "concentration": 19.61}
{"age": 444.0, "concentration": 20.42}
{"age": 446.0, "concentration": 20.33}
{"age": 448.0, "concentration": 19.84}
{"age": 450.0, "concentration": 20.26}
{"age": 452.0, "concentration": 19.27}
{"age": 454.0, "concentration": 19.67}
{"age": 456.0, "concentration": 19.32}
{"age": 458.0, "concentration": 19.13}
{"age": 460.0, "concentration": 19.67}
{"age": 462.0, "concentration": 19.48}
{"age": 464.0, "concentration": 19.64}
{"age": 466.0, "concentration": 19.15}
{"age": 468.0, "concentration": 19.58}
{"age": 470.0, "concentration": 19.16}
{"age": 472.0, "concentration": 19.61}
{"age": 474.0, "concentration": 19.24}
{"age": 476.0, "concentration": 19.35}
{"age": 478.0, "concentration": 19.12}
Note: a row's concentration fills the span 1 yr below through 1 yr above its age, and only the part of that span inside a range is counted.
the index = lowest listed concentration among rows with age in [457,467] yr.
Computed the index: 19.13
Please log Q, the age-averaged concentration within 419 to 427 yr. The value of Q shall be 17.4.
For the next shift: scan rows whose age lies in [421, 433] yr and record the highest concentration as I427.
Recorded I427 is 19.63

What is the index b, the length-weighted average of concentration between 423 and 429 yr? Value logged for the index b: 18.5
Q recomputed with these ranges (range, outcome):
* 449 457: 19.6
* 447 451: 20.1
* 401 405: 14.1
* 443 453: 20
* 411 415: 12.8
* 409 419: 13.3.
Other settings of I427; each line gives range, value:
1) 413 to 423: 17.33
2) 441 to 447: 20.42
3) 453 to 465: 19.67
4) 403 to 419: 14.83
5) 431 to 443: 20.25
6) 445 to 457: 20.33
